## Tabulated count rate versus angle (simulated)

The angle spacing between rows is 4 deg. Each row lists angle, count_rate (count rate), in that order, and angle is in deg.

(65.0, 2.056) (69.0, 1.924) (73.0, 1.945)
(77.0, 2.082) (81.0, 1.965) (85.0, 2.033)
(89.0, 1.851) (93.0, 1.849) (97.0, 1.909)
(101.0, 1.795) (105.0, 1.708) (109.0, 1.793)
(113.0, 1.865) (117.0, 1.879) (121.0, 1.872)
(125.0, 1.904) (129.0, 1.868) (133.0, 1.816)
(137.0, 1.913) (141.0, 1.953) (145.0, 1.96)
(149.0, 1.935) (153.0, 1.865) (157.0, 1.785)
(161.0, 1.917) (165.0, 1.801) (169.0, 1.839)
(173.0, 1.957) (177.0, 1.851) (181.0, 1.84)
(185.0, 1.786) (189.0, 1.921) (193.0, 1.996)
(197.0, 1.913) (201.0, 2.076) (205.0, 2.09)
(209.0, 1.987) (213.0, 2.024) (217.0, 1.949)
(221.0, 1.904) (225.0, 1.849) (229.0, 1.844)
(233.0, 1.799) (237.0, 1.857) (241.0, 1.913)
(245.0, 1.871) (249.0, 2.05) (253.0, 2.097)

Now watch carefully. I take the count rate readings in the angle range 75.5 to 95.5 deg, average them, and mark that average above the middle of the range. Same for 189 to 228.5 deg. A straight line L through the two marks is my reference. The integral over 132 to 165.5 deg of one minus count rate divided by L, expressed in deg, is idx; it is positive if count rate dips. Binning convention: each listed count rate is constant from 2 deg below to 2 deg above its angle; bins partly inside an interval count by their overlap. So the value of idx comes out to 1.2 deg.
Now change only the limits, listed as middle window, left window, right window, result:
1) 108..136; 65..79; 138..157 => 1.14 deg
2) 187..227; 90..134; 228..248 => -2.36 deg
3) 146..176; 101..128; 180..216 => 0.51 deg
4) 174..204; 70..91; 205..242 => 0.12 deg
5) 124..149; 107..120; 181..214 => -0.33 deg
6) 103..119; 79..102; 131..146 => 0.79 deg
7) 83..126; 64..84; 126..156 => 2.00 deg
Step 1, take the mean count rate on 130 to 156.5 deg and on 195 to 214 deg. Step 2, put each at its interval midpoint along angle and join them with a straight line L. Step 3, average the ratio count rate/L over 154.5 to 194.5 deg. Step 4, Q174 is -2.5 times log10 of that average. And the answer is 0.05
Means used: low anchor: 1.9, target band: 1.87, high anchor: 2.02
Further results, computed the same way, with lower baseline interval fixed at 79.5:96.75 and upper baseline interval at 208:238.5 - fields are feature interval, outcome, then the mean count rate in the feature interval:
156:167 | 0.04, 1.84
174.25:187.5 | 0.04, 1.84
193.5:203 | -0.05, 1.99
